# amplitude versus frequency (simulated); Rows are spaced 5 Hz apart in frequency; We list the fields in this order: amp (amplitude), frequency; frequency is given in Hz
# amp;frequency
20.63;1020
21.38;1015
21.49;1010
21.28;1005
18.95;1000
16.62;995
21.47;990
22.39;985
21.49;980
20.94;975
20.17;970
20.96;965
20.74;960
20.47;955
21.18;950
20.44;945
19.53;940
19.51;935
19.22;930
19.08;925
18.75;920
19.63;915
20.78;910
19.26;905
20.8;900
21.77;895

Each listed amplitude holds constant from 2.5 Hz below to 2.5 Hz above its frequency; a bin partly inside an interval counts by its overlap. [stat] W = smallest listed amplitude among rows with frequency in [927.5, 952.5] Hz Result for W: 19.22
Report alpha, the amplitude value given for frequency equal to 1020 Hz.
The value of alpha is 20.63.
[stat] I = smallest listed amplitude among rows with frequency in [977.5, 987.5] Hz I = 21.49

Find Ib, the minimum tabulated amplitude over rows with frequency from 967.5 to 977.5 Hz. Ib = 20.17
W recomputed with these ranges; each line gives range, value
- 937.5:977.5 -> 19.53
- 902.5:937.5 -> 18.75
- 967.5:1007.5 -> 16.62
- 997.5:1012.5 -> 18.95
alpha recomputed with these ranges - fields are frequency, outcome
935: 19.51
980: 21.49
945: 20.44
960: 20.74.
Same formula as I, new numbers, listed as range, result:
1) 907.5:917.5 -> 19.63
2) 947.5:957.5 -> 20.47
